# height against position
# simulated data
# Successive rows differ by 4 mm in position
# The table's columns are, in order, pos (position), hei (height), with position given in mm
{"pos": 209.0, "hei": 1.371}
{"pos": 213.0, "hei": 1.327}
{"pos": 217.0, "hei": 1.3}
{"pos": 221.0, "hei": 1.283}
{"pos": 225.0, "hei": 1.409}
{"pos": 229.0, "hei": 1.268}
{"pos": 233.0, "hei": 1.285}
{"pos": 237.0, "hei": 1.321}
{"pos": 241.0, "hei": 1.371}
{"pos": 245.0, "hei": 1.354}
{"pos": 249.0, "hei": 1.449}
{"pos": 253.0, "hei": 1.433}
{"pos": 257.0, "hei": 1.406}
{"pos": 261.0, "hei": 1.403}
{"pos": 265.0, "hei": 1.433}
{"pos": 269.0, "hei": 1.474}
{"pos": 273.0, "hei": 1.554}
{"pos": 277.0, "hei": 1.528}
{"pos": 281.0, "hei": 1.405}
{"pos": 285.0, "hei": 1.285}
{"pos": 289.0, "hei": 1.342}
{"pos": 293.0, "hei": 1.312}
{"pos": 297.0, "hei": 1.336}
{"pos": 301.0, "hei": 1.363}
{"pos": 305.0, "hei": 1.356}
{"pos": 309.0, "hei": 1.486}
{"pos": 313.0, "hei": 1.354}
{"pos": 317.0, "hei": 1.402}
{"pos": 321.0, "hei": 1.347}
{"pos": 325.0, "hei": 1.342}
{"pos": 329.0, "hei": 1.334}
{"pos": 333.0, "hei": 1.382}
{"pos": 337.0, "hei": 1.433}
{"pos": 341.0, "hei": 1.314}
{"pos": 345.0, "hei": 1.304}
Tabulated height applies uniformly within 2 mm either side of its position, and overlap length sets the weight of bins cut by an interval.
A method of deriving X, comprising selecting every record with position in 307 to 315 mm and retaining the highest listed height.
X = 1.486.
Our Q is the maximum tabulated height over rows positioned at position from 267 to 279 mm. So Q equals 1.554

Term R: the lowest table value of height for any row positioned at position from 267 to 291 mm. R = 1.285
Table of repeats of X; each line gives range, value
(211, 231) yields 1.409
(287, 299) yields 1.342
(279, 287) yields 1.405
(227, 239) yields 1.321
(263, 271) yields 1.474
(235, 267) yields 1.449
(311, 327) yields 1.402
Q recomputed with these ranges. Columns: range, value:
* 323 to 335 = 1.382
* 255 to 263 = 1.406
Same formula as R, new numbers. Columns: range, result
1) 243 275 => 1.354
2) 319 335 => 1.334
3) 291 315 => 1.312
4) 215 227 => 1.283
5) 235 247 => 1.321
